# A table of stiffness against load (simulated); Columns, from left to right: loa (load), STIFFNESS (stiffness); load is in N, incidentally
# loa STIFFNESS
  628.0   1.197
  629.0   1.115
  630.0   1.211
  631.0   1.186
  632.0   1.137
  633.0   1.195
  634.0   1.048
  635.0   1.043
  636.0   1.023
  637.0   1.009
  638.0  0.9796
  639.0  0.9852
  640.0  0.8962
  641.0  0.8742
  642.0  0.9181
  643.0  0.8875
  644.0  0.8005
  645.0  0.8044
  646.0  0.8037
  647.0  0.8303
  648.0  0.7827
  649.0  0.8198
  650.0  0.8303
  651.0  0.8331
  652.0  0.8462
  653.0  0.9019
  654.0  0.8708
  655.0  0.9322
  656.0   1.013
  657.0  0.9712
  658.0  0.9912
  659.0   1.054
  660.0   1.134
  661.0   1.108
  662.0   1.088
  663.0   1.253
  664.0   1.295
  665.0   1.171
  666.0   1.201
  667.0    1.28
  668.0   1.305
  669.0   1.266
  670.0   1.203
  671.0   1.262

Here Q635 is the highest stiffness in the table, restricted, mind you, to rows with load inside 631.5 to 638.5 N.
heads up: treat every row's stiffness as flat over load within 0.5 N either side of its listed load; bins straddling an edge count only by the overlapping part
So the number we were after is 1.195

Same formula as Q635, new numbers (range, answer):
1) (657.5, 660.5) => 1.134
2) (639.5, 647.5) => 0.9181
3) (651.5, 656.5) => 1.013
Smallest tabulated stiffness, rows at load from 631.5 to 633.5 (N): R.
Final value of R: 1.137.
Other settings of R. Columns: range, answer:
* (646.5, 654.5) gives 0.7827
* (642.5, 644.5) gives 0.8005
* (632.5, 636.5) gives 1.023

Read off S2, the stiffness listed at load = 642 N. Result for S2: 0.9181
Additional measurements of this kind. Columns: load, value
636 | 1.023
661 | 1.108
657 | 0.9712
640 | 0.8962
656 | 1.013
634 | 1.048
